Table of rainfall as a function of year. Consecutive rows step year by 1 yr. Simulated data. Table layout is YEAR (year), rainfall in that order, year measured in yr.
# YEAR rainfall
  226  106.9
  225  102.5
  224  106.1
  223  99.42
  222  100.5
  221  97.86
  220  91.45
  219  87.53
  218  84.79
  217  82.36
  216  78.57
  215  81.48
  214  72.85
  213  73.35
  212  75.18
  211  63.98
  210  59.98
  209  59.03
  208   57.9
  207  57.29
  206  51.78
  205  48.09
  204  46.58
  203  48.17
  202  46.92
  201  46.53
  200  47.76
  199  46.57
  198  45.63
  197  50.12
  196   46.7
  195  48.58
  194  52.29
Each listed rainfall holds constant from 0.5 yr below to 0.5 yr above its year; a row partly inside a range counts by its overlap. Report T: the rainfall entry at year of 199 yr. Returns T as 46.57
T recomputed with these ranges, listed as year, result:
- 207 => 57.29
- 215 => 81.48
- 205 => 48.09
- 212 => 75.18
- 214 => 72.85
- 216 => 78.57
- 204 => 46.58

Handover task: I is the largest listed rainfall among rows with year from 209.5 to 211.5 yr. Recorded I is 63.98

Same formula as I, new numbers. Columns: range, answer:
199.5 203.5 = 48.17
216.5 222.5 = 100.5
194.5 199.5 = 50.12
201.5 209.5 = 59.03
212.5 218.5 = 84.79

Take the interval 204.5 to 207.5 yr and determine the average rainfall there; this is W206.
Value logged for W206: 52.4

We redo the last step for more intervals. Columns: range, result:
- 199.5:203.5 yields 47.3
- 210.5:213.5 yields 70.8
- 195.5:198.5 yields 47.5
